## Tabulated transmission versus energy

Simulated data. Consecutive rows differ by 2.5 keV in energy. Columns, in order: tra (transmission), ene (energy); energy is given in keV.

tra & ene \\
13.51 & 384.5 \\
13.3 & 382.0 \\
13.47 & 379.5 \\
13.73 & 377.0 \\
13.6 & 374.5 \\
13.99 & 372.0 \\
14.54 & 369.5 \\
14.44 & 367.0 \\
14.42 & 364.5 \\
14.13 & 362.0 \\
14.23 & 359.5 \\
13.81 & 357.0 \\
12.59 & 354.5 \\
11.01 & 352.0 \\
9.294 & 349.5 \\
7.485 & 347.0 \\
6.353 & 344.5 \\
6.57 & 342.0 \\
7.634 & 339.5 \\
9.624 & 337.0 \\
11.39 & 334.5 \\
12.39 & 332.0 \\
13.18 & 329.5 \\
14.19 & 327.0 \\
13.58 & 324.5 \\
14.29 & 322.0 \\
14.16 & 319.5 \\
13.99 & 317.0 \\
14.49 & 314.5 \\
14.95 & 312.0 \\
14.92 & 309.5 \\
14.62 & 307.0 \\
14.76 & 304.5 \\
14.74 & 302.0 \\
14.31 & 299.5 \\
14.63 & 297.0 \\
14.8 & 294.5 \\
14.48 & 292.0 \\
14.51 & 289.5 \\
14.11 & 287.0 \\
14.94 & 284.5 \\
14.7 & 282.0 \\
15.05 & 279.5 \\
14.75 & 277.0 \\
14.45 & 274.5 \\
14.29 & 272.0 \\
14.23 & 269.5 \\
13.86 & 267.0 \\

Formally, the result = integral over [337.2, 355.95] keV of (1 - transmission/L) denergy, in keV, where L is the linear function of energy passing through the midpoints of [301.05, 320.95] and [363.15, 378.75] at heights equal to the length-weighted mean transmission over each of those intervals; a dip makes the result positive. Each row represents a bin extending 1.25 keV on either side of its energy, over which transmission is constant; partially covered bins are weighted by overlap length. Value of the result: 7.2 keV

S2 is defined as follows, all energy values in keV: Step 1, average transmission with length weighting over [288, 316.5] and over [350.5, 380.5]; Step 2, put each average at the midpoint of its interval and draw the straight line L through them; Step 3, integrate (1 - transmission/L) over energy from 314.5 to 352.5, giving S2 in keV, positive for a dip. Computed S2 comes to 8.18 keV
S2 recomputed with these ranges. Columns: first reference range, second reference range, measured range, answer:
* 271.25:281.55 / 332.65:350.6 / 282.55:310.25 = -4.2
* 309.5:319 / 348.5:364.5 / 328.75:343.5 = 4.0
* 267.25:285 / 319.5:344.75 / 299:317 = -2.8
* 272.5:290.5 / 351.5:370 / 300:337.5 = 1.1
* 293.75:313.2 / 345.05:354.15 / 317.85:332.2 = -1.8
